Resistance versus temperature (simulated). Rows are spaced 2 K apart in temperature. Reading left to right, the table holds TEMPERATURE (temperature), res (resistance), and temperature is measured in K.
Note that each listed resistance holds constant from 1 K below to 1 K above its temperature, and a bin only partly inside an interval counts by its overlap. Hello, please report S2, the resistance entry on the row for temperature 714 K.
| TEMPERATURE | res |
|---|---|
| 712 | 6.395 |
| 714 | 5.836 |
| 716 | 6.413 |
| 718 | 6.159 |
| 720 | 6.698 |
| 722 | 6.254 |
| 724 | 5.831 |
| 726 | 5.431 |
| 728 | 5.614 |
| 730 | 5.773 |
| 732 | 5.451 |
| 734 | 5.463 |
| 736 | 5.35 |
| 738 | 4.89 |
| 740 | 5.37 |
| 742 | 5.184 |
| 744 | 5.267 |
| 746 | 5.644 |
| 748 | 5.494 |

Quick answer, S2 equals 5.836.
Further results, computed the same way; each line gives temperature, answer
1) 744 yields 5.267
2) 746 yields 5.644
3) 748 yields 5.494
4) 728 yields 5.614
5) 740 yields 5.37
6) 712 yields 6.395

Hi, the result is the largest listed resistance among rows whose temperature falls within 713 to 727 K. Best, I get 6.698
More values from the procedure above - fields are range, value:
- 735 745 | 5.37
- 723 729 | 5.831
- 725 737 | 5.773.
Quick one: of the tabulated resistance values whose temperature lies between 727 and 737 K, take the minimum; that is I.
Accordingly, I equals 5.35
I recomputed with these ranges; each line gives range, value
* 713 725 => 5.831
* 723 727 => 5.431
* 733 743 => 4.89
